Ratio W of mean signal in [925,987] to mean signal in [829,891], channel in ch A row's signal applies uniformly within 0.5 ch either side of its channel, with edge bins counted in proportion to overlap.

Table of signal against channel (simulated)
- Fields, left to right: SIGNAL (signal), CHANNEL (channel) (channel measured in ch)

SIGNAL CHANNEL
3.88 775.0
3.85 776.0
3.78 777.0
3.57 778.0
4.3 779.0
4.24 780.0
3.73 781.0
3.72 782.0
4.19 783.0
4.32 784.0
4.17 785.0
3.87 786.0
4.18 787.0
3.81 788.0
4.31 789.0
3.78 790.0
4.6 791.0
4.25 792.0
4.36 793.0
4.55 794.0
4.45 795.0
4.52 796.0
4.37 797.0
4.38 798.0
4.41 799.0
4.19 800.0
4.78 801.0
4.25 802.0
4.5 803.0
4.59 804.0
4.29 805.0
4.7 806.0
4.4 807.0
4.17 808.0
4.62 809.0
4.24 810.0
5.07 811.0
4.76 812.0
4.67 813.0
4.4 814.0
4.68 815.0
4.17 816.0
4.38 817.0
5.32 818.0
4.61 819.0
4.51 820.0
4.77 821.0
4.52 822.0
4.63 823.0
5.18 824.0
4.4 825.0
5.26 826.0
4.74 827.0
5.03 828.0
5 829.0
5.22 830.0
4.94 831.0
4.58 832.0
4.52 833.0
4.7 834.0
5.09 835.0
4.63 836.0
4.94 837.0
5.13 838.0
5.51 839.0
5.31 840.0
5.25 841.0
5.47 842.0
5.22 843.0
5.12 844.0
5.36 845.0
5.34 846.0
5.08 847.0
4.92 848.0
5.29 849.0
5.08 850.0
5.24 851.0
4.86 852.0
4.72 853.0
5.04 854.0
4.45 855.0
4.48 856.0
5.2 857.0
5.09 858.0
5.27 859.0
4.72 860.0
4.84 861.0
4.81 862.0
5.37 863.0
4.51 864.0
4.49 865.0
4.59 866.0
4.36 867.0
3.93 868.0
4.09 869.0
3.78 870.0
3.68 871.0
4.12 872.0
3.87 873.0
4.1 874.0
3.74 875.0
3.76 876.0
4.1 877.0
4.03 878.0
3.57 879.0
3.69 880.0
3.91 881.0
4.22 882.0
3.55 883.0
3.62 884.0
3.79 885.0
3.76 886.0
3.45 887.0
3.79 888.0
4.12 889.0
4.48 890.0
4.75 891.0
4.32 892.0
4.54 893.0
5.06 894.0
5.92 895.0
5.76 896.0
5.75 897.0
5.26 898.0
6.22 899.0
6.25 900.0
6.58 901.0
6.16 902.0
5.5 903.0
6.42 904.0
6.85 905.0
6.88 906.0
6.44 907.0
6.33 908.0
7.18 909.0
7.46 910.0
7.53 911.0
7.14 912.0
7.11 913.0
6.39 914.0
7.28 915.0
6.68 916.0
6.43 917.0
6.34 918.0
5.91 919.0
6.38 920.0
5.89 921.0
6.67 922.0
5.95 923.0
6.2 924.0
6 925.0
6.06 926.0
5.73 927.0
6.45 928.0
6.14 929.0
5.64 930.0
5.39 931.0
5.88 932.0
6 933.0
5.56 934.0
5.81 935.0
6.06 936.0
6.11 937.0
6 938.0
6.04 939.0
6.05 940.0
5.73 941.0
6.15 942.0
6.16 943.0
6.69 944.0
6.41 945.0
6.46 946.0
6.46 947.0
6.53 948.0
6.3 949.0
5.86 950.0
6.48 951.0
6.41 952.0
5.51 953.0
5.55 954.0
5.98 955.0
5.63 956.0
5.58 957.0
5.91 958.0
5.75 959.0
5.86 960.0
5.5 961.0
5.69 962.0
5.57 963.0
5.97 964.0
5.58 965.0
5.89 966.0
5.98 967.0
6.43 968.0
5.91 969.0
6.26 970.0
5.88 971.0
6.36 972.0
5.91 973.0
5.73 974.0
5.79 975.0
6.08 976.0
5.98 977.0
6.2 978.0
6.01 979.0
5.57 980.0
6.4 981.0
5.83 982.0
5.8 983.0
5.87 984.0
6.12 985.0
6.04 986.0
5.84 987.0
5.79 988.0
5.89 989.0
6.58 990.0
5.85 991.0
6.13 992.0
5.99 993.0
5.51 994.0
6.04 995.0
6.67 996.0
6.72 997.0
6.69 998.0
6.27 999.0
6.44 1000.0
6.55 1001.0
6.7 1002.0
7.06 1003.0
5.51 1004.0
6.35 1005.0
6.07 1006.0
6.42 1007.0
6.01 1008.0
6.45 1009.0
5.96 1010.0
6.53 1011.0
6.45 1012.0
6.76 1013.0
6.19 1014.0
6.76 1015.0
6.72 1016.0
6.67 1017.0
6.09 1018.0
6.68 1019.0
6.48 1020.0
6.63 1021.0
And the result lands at 1.31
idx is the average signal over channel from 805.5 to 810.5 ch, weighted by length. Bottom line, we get 4.43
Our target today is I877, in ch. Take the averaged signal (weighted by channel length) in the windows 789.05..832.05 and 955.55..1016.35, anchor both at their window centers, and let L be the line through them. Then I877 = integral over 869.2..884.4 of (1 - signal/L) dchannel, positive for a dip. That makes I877 3.8 ch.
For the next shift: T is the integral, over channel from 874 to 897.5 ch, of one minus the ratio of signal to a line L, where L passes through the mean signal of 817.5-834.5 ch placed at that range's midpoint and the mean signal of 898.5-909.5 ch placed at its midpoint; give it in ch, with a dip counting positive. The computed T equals 7.08 ch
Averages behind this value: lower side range 4.82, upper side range 6.44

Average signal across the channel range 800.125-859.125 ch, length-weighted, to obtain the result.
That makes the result 4.84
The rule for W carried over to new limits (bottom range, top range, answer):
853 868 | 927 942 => 1.24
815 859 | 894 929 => 1.29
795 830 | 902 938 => 1.37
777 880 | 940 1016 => 1.34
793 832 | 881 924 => 1.23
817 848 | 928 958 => 1.21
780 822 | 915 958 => 1.39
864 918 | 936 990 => 1.17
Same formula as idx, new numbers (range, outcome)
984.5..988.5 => 5.95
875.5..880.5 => 3.83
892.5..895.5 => 5.17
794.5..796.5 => 4.48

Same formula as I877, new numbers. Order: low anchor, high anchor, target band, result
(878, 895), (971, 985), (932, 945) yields -2.2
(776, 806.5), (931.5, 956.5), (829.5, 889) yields 5.5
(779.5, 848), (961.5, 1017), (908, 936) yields -3.9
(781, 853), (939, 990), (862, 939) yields 1.3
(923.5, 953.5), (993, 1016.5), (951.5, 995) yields 2.2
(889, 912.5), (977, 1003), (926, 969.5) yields 0.8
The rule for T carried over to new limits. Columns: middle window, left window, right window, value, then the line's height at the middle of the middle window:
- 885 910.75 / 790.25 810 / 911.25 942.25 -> 1.1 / 5.78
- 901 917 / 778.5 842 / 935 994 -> -3.7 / 5.48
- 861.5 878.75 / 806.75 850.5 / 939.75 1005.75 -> 3.4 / 5.22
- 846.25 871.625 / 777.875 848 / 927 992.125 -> 1.6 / 5.04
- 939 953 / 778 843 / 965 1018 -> -1.1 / 5.77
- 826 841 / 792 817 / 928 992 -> -0.7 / 4.75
